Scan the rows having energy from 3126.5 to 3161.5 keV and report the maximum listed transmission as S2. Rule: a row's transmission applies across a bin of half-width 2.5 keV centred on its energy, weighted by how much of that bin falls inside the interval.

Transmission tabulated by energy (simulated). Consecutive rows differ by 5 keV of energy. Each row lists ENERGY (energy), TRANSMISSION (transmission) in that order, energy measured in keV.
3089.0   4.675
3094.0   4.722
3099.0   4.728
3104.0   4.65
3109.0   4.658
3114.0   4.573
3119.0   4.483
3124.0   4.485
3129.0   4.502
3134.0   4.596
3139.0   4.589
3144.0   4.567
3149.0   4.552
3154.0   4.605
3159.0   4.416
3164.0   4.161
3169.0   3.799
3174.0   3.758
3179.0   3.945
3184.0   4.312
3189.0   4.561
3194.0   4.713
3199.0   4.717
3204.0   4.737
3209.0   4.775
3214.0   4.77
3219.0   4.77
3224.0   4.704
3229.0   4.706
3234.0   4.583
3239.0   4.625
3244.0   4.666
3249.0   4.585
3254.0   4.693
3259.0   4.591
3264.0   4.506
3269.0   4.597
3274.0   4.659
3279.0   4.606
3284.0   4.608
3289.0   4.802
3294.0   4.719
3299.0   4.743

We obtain 4.605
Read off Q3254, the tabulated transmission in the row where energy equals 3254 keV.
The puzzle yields 4.693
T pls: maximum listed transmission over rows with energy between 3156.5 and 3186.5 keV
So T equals 4.416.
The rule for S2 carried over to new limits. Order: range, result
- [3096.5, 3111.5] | 4.728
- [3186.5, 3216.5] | 4.775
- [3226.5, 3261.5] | 4.706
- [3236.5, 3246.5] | 4.666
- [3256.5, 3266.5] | 4.591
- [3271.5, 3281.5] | 4.659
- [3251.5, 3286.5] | 4.693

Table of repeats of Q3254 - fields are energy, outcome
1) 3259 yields 4.591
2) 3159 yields 4.416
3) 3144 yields 4.567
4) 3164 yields 4.161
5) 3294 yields 4.719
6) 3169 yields 3.799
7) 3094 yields 4.722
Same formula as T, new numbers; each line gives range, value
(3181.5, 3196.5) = 4.713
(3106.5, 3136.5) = 4.658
